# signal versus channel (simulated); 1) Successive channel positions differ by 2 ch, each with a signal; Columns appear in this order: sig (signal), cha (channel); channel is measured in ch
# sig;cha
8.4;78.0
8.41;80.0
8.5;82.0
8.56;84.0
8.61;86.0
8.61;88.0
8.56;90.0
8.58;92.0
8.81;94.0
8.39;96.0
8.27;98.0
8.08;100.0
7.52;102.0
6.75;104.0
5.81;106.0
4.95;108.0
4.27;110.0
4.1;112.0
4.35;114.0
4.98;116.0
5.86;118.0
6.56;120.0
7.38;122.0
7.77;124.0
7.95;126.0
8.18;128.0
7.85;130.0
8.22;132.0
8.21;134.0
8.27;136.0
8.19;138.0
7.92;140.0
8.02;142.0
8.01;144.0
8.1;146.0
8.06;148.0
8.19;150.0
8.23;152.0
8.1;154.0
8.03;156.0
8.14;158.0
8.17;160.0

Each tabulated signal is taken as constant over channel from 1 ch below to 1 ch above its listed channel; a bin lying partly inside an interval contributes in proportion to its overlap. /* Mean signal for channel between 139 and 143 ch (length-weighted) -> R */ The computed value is 7.97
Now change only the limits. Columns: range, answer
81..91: 8.57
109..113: 4.18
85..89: 8.61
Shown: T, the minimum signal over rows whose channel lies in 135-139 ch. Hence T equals 8.19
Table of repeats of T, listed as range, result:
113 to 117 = 4.35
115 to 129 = 4.98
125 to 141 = 7.85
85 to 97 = 8.39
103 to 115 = 4.1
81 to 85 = 8.5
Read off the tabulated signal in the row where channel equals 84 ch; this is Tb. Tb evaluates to 8.56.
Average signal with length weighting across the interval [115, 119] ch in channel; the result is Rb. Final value 5.42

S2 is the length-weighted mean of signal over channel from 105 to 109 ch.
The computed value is 5.38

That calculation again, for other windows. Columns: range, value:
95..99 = 8.33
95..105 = 7.8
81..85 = 8.53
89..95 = 8.65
